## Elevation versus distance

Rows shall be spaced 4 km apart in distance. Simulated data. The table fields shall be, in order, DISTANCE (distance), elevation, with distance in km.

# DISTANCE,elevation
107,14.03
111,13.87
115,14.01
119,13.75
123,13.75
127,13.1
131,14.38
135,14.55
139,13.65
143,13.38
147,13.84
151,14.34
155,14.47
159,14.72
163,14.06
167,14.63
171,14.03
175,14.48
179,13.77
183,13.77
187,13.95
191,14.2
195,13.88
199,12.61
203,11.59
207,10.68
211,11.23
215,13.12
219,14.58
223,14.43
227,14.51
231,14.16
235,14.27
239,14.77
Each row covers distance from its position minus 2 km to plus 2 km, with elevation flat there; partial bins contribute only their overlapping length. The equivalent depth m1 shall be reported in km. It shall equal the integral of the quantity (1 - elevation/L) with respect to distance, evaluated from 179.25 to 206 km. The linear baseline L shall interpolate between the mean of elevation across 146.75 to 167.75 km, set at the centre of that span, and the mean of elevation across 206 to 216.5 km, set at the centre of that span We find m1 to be -1.3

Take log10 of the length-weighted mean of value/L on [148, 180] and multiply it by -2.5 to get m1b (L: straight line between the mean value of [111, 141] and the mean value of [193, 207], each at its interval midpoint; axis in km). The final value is -0.09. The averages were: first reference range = 13.9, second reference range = 12.4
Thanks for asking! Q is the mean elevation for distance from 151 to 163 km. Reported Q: 14.5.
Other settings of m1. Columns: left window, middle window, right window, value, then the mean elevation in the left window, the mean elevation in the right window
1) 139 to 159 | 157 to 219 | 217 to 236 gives 3.47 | 14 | 14.4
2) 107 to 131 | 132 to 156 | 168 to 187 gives -0.25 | 13.8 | 14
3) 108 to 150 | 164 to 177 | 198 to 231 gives -0.92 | 13.8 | 12.9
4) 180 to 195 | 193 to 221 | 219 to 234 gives 3.24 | 13.9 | 14.4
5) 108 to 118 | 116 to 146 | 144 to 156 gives 0.48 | 13.9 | 14.1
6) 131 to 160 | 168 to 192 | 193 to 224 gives -1.25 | 14.1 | 12.7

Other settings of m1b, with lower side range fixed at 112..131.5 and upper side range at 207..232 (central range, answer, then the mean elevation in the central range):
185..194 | -0.04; 14.1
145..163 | -0.05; 14.3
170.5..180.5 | -0.04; 14.1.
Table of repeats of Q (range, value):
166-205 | 13.7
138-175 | 14.2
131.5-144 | 14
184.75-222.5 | 12.9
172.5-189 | 14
